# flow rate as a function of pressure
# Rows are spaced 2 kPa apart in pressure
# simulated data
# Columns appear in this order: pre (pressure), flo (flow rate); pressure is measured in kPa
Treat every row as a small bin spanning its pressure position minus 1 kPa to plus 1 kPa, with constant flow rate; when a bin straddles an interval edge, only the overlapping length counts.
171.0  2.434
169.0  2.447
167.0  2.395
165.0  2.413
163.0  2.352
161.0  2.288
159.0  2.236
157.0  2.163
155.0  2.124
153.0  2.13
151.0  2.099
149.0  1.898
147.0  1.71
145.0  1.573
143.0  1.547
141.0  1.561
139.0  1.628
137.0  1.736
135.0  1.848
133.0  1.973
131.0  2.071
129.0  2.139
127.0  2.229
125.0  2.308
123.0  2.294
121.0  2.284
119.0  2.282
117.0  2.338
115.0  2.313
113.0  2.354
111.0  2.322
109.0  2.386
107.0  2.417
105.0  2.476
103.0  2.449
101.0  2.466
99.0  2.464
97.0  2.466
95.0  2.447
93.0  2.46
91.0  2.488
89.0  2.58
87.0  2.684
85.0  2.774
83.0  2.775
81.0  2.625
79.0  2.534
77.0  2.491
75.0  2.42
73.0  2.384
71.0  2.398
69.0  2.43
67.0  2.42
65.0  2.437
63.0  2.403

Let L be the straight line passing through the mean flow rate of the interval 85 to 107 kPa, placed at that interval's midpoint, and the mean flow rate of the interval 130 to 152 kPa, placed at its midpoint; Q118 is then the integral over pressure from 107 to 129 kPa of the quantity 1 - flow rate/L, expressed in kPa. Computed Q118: -1.6 kPa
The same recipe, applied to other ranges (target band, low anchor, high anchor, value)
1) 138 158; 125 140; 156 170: 2.92 kPa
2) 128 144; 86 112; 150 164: 3.38 kPa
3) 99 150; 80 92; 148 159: 5.12 kPa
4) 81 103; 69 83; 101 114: -0.98 kPa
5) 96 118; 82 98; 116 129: 0.17 kPa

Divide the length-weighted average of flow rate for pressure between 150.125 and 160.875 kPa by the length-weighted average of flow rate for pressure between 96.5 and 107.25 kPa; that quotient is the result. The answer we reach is 0.88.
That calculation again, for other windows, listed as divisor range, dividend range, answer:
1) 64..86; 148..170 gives 0.89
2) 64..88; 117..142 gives 0.81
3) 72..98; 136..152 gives 0.67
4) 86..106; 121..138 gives 0.84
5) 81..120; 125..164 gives 0.80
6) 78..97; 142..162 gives 0.76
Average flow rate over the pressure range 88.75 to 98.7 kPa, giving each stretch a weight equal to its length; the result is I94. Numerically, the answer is 2.48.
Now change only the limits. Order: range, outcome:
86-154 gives 2.19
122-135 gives 2.14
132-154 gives 1.79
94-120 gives 2.4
